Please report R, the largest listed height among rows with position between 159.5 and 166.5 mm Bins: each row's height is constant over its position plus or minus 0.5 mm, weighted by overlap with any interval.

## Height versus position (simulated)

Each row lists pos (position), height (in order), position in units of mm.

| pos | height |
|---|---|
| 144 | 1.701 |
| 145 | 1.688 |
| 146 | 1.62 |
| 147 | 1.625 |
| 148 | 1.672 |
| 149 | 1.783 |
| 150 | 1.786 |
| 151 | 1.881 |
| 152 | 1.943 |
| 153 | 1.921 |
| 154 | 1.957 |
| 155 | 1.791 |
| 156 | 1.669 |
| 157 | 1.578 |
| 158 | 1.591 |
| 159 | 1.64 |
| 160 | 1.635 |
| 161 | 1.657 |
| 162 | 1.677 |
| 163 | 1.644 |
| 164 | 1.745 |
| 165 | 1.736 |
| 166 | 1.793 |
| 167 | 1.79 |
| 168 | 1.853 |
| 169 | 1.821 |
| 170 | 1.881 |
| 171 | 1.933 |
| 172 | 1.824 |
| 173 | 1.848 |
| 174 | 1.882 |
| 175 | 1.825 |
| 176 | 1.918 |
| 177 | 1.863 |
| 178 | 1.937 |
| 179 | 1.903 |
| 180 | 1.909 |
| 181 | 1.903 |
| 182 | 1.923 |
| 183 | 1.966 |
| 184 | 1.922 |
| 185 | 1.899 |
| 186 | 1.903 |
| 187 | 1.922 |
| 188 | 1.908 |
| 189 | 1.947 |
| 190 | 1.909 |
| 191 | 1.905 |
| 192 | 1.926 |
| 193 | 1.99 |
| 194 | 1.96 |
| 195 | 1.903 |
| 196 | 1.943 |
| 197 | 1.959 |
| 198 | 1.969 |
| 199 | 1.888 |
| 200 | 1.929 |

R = 1.793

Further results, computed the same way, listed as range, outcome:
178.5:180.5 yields 1.909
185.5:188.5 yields 1.922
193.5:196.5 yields 1.96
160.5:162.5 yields 1.677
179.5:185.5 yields 1.966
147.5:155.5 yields 1.957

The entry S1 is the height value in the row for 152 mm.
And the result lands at 1.943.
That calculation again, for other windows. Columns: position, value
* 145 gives 1.688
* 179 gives 1.903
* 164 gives 1.745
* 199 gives 1.888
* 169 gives 1.821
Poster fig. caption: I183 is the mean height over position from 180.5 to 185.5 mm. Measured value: 1.92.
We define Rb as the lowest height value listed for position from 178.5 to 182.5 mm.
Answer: 1.903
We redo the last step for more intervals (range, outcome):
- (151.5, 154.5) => 1.921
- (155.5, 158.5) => 1.578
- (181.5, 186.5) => 1.899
